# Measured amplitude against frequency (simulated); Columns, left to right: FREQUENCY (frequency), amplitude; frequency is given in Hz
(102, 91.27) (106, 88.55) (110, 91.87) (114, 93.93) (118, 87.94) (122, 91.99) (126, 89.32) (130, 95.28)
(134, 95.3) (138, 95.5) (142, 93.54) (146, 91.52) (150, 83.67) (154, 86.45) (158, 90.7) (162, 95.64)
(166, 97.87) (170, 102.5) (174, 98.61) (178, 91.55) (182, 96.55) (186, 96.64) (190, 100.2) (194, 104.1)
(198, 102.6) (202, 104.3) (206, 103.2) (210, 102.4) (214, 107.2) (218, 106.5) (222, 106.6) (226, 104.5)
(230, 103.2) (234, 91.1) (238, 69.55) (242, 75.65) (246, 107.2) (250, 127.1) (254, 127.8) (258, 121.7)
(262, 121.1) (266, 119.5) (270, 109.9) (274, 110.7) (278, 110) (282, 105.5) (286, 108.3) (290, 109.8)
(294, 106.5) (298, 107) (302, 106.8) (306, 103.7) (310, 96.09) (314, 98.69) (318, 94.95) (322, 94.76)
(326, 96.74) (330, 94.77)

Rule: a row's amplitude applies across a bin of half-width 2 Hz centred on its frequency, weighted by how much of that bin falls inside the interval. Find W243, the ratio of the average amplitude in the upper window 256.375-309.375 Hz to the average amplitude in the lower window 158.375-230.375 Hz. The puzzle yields 1.09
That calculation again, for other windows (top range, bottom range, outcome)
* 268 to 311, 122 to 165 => 1.16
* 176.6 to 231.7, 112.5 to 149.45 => 1.11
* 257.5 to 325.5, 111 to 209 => 1.12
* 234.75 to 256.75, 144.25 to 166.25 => 1.12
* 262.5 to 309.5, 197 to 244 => 1.11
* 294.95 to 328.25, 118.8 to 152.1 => 1.09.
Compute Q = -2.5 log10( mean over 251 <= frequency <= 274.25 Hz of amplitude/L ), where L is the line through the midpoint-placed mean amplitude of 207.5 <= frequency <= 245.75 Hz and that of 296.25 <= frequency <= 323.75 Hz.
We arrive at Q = -0.21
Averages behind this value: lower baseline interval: 96.9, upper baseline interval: 100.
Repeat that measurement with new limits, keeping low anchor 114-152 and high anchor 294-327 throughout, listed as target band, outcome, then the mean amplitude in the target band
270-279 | -0.12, 110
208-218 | -0.10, 105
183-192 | -0.04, 98.2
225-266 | -0.09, 106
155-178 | -0.03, 96.1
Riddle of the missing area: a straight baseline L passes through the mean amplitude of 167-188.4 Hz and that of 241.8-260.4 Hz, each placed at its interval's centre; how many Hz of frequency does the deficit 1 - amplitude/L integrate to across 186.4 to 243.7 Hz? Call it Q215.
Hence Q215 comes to 4.0 Hz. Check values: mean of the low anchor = 97.3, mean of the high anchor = 116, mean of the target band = 98.7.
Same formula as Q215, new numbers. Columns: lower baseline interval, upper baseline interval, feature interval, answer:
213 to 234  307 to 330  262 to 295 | -3.7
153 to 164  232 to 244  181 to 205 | -4.2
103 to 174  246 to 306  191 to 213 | -0.3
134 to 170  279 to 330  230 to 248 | 1.9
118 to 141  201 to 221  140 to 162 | 1.5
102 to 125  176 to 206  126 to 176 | 0.7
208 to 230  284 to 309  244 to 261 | -2.4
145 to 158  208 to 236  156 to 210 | -2.6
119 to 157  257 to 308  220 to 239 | 1.3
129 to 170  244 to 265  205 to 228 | 1.2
